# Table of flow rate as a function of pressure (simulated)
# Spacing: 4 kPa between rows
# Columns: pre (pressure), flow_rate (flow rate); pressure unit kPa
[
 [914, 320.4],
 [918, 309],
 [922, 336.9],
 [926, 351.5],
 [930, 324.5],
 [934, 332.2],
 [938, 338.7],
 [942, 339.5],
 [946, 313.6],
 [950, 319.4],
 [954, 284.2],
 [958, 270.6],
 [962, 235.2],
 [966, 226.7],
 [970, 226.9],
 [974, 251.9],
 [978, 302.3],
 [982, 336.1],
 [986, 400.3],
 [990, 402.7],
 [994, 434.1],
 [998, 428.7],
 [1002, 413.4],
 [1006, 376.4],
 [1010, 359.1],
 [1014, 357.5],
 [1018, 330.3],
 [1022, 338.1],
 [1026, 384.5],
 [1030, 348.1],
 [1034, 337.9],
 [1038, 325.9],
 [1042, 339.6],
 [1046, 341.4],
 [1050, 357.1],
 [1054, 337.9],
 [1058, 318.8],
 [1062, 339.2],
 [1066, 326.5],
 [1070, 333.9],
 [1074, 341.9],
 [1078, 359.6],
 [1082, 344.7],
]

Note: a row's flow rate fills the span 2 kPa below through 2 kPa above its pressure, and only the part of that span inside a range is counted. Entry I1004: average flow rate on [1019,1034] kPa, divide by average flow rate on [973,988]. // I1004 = 1.1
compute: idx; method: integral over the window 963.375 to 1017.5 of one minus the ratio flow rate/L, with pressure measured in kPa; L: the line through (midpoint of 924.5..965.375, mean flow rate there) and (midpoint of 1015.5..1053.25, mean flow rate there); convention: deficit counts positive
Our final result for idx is -3.0 kPa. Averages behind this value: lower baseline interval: 308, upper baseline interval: 345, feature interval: 346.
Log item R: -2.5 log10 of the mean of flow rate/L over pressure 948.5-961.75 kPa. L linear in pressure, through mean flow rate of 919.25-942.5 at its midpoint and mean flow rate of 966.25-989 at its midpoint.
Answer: 0.13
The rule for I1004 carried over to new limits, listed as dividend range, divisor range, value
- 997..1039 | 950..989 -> 1.27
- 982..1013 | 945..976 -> 1.50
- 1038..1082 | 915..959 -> 1.06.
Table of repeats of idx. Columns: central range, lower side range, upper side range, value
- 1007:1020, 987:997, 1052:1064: 1.30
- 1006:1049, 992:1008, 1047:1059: 3.07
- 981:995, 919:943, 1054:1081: -2.42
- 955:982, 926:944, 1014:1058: 6.28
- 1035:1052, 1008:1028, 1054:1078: 0.14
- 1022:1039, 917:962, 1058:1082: -0.88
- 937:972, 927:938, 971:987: 4.43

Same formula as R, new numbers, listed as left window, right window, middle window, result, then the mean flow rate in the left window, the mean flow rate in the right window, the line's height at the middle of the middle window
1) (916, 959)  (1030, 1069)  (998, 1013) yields -0.17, 321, 337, 331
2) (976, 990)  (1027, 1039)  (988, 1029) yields -0.10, 354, 342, 348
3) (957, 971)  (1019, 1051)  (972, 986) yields -0.19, 239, 346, 261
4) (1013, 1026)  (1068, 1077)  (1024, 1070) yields 0.01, 347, 340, 344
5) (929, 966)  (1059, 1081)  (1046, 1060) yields -0.01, 302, 339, 334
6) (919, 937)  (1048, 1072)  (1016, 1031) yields -0.05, 335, 336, 335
